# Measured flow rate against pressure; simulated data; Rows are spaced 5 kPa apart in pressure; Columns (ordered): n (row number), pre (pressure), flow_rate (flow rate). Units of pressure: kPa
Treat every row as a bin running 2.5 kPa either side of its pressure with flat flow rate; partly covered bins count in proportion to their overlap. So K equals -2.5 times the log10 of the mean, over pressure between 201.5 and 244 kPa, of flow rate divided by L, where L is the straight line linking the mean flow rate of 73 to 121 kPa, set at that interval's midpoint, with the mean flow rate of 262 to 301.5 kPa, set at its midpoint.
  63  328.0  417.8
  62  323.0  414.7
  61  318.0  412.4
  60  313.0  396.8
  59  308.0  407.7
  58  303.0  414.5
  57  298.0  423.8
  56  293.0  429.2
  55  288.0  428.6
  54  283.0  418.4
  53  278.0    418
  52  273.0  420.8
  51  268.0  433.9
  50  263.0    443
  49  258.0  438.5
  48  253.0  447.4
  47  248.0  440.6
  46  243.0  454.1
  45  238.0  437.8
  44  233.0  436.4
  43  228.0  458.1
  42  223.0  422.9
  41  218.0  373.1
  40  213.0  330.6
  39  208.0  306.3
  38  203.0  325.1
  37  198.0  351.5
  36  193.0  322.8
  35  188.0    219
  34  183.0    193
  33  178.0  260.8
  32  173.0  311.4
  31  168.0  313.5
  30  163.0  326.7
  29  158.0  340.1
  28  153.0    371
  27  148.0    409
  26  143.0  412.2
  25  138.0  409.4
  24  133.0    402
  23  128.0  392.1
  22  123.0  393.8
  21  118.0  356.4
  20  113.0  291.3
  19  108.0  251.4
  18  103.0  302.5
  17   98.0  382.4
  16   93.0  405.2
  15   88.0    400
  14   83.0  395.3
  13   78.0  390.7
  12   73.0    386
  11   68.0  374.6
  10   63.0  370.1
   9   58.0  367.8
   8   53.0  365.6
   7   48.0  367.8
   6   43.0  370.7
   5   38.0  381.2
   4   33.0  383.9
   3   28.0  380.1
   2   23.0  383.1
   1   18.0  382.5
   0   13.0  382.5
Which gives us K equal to 0.03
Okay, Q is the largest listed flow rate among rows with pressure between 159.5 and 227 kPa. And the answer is 422.9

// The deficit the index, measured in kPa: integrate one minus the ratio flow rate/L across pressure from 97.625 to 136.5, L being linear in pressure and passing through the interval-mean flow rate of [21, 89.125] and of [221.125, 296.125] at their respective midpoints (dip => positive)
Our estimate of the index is 5.0 kPa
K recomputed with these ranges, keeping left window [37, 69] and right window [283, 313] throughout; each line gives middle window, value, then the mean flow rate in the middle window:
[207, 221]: 0.17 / 343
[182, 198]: 0.43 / 266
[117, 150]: -0.03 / 398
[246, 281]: -0.06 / 434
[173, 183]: 0.47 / 256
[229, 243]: -0.09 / 442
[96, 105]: 0.11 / 342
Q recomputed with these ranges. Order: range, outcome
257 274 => 443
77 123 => 405.2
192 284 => 458.1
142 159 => 412.2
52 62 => 367.8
